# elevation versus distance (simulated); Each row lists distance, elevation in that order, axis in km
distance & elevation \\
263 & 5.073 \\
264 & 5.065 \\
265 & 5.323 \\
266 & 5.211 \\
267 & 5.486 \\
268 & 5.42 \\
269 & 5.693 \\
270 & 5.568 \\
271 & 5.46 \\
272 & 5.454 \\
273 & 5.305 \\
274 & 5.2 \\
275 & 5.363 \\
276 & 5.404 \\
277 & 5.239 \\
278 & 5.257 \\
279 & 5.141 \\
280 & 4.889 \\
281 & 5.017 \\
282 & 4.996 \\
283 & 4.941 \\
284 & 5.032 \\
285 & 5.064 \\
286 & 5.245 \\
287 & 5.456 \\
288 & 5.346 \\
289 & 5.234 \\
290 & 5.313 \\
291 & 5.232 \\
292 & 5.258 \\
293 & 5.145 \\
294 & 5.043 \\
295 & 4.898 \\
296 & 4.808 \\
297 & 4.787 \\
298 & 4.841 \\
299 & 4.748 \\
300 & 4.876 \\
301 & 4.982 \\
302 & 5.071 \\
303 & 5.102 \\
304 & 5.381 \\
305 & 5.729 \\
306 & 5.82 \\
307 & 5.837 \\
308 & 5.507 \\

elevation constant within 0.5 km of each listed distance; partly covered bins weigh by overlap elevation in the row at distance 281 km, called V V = 5.017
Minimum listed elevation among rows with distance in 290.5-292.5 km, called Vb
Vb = 5.232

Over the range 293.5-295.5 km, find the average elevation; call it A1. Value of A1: 4.97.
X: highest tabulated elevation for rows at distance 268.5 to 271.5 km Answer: 5.693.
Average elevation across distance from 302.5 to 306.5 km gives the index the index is 5.51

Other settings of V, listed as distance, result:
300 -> 4.876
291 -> 5.232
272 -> 5.454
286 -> 5.245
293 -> 5.145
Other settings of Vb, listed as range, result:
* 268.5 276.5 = 5.2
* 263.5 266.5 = 5.065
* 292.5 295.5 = 4.898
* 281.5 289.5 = 4.941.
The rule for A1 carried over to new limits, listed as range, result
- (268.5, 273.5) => 5.5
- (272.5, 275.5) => 5.29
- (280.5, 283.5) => 4.98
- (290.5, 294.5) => 5.17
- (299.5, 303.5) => 5.01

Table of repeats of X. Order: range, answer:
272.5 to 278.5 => 5.404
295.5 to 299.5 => 4.841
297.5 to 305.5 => 5.729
